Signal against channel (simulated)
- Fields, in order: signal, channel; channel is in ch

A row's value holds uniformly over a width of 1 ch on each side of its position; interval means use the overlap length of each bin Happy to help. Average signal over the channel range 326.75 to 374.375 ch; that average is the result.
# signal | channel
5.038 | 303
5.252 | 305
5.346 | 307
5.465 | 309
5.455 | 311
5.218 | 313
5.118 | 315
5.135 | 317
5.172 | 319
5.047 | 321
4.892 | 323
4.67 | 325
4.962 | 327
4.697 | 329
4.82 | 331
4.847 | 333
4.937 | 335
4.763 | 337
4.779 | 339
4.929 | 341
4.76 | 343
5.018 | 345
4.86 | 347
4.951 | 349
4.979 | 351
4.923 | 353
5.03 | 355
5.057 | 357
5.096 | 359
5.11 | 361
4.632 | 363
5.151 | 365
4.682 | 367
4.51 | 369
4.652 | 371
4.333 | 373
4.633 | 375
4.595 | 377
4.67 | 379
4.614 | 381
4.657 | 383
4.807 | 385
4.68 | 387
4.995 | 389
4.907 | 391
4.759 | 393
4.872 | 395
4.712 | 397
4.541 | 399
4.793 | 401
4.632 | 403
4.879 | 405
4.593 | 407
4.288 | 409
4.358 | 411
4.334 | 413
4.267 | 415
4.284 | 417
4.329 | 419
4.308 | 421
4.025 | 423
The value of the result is 4.85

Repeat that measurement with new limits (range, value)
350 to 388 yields 4.78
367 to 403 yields 4.69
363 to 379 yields 4.65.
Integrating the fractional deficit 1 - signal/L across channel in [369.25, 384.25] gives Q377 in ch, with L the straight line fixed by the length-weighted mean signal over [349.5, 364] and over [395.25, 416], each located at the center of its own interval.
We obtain 0.7 ch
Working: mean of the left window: 4.97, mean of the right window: 4.55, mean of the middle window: 4.59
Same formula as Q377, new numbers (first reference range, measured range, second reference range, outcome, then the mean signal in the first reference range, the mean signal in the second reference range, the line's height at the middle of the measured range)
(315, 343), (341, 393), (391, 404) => -0.1 ch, 4.9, 4.73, 4.81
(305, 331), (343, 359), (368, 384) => -0.6 ch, 5.09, 4.58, 4.8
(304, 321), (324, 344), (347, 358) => 1.1 ch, 5.26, 4.98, 5.11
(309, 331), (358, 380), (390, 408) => 0.6 ch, 5.05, 4.74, 4.86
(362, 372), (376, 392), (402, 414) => -0.4 ch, 4.73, 4.51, 4.64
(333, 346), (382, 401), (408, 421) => -1.2 ch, 4.86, 4.31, 4.48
